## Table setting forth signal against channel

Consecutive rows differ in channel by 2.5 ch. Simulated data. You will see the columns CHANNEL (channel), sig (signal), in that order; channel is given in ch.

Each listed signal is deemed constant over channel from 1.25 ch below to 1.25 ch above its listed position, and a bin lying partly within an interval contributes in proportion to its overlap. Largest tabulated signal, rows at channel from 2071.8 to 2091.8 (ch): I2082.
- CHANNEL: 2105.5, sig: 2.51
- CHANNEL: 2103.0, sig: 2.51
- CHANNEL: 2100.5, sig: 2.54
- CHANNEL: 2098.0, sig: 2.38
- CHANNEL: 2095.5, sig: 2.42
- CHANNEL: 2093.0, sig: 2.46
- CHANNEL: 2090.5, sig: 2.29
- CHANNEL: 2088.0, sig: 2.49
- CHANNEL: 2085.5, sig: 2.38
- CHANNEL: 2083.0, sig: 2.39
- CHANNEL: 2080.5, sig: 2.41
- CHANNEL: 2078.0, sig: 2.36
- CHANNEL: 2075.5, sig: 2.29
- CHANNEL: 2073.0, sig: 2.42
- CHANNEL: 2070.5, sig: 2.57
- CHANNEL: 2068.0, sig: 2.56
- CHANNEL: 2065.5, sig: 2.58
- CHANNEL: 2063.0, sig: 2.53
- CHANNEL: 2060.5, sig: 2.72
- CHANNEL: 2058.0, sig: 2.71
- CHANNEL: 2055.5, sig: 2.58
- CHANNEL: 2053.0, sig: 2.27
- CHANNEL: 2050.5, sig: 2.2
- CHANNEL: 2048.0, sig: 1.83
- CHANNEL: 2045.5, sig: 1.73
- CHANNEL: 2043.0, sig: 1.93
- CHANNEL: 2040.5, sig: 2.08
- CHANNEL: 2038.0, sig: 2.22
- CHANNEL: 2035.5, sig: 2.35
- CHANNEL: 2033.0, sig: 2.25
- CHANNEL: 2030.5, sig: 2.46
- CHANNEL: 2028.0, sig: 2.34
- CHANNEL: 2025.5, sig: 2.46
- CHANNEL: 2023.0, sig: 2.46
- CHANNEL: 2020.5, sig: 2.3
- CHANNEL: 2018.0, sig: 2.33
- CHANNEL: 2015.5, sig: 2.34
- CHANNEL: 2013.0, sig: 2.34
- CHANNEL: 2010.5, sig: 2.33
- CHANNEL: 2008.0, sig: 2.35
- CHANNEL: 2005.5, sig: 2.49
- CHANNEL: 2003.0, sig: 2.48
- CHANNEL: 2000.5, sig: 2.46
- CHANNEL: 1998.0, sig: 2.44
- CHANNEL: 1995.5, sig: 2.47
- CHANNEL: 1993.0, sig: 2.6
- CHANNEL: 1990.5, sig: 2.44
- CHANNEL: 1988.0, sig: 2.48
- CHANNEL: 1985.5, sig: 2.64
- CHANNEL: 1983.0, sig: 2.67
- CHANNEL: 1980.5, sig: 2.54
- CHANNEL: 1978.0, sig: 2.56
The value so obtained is 2.49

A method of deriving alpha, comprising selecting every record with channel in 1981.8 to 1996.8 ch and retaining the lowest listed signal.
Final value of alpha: 2.44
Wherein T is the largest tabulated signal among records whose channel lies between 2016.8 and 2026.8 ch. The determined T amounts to 2.46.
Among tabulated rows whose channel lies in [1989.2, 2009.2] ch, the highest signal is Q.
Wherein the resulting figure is 2.6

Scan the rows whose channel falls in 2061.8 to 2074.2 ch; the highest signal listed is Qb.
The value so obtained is 2.58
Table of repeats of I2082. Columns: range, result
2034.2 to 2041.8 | 2.35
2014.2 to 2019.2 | 2.34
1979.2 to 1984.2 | 2.67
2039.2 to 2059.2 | 2.71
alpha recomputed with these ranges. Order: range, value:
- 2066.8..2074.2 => 2.42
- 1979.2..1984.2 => 2.54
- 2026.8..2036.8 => 2.25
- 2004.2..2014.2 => 2.33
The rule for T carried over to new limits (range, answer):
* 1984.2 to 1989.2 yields 2.64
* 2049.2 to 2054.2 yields 2.27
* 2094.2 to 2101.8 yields 2.54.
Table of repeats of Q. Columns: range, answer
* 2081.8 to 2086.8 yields 2.39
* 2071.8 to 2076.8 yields 2.42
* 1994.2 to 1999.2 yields 2.47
